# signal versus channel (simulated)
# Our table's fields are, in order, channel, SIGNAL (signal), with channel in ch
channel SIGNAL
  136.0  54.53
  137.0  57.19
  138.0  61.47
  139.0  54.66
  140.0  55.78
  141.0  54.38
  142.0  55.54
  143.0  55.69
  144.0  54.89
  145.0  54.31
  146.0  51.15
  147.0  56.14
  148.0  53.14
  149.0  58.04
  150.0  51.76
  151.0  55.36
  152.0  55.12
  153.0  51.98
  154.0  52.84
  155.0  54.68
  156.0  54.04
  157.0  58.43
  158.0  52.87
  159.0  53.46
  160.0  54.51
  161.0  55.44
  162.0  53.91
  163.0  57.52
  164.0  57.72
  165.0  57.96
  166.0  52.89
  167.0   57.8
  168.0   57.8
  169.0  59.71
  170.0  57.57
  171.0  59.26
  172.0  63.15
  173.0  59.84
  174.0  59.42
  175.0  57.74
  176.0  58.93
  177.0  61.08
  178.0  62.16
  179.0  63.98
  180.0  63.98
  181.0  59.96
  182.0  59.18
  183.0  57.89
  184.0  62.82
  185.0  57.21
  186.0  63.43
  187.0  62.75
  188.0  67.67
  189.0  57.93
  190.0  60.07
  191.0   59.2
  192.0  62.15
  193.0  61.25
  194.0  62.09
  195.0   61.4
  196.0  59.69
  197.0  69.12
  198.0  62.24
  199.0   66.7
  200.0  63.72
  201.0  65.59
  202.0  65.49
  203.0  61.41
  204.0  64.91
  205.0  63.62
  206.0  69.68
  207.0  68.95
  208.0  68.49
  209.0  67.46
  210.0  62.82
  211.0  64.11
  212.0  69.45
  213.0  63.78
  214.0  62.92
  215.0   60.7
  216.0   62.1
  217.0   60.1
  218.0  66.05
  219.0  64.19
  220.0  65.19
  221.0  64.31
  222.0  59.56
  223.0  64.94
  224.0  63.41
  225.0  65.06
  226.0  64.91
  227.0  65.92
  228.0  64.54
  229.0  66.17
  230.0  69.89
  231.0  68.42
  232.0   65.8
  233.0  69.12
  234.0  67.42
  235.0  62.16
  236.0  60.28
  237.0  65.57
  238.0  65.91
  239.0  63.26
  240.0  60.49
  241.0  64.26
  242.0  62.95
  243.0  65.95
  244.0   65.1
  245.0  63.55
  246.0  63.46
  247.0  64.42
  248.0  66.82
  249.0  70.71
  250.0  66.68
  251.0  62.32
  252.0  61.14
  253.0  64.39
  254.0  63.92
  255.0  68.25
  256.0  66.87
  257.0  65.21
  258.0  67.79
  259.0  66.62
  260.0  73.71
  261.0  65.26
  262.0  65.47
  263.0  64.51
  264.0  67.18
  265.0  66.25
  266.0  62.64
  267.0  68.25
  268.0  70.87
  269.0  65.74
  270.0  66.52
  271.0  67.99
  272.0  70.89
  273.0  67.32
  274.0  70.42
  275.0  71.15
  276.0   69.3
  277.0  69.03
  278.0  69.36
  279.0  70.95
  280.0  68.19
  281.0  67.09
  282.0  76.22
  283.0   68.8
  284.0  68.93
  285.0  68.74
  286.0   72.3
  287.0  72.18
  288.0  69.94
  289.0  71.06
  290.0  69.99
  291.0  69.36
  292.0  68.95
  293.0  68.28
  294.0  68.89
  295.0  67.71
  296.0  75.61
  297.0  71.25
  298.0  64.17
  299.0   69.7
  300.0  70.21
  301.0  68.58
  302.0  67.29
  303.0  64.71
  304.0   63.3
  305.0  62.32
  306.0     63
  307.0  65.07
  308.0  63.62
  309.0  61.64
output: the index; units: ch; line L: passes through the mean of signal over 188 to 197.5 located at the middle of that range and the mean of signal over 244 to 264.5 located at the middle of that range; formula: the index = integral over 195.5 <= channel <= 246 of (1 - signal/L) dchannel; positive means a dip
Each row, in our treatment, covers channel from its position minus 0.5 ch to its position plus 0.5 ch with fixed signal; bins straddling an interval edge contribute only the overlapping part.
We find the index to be -0.88 ch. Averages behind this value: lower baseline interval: 61.8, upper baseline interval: 65.9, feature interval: 64.7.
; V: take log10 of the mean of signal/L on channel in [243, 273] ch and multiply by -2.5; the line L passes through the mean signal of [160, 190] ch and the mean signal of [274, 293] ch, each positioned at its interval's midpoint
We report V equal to 0.02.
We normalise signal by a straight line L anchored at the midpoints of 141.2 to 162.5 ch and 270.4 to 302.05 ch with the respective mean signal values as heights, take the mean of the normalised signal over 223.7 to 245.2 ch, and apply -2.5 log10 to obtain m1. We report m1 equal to -0.02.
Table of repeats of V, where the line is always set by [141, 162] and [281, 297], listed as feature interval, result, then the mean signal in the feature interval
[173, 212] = -0.064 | 62.8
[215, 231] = -0.029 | 64.4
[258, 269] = 0.006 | 67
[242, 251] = 0.000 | 65.5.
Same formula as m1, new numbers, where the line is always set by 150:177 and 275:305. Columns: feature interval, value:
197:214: -0.08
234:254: 0.01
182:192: -0.04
